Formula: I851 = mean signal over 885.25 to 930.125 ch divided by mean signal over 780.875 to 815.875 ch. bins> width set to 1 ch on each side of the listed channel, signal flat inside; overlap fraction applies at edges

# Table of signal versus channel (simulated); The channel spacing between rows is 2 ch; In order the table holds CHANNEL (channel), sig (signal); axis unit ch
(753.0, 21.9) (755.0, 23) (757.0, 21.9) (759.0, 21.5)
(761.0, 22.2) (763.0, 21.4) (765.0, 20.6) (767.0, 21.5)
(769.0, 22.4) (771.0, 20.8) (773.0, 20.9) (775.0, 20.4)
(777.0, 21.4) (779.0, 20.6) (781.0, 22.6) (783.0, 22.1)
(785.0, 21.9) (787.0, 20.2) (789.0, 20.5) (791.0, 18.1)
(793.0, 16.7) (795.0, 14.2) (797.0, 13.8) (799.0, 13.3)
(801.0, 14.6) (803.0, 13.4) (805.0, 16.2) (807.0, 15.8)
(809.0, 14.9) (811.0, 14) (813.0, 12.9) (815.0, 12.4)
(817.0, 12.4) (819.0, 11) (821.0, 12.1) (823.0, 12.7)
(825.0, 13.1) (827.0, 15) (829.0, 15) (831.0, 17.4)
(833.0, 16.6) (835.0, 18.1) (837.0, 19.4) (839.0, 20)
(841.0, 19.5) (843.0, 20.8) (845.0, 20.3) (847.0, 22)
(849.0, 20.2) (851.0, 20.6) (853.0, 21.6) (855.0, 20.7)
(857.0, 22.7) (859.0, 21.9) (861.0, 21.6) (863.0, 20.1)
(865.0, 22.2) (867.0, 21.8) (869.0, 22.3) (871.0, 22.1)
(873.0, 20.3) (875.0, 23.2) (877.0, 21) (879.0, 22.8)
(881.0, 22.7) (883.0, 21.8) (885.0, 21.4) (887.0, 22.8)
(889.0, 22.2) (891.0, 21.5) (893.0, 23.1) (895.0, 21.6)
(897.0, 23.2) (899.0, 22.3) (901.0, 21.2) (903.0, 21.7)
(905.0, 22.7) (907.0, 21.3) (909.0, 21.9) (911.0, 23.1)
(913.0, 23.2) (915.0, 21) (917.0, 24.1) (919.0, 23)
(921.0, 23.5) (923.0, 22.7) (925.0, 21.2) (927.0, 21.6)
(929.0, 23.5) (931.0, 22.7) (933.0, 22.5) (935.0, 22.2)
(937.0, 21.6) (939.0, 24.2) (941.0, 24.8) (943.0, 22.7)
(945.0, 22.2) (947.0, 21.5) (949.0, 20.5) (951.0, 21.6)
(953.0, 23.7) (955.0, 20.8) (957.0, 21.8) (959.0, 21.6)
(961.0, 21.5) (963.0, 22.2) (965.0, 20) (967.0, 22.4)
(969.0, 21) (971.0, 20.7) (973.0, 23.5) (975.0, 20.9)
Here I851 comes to 1.36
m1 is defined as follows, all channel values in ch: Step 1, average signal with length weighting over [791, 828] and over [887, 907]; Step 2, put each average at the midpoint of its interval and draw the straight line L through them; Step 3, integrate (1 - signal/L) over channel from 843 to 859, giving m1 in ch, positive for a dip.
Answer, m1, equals -3.0 ch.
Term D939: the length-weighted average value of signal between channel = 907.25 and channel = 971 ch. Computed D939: 22.2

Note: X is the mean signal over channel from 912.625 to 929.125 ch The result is 22.6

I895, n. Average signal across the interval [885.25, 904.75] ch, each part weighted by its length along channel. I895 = 22.2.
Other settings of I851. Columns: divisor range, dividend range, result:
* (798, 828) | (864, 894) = 1.63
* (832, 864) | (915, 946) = 1.12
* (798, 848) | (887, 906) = 1.41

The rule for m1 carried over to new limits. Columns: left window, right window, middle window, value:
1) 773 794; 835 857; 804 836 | 9.6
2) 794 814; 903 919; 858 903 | -4.2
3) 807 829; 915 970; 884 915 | -5.0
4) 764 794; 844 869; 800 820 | 6.9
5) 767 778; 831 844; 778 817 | 7.2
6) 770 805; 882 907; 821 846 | 3.7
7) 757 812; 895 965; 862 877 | -0.6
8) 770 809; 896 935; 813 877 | 4.9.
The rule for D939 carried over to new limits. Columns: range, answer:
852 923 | 22.1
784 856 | 16.7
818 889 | 19.7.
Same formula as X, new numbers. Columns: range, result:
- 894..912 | 22.1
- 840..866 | 21.1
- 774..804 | 18.3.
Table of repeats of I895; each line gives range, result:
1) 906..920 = 22.5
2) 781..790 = 21.3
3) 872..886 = 21.9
